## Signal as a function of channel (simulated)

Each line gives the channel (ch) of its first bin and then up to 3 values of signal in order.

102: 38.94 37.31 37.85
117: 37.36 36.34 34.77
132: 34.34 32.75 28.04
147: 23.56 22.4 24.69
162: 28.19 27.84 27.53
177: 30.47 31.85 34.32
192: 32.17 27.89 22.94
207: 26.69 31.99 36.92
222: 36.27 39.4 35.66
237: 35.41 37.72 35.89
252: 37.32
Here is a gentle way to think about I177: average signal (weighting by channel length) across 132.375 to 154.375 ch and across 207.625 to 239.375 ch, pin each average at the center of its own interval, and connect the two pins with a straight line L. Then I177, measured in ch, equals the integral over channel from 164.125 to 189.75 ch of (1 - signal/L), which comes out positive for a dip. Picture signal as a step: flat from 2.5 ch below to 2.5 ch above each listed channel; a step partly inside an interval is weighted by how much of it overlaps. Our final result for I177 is 0.36 ch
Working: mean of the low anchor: 27.5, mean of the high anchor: 35.4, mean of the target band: 30.4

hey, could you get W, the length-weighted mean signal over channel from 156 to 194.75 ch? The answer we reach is 29.8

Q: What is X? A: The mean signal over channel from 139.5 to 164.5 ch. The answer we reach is 25.4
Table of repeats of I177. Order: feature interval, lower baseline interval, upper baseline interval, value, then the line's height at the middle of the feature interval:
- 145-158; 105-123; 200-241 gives 4.53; 35.9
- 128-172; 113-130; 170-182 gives 6.55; 32.8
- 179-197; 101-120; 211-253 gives 2.37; 36.9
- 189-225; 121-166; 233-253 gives 3.19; 33.8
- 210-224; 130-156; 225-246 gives 0.00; 35.1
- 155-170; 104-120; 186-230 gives 3.30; 34.6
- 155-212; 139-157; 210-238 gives 2.21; 30.1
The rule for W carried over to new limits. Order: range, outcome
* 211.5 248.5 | 36.4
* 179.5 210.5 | 29.4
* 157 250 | 32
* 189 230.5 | 31.9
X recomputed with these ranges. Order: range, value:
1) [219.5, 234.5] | 37.1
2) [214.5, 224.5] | 36.6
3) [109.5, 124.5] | 37.2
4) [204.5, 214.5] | 29.3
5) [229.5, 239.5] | 35.5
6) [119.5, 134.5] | 35.2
